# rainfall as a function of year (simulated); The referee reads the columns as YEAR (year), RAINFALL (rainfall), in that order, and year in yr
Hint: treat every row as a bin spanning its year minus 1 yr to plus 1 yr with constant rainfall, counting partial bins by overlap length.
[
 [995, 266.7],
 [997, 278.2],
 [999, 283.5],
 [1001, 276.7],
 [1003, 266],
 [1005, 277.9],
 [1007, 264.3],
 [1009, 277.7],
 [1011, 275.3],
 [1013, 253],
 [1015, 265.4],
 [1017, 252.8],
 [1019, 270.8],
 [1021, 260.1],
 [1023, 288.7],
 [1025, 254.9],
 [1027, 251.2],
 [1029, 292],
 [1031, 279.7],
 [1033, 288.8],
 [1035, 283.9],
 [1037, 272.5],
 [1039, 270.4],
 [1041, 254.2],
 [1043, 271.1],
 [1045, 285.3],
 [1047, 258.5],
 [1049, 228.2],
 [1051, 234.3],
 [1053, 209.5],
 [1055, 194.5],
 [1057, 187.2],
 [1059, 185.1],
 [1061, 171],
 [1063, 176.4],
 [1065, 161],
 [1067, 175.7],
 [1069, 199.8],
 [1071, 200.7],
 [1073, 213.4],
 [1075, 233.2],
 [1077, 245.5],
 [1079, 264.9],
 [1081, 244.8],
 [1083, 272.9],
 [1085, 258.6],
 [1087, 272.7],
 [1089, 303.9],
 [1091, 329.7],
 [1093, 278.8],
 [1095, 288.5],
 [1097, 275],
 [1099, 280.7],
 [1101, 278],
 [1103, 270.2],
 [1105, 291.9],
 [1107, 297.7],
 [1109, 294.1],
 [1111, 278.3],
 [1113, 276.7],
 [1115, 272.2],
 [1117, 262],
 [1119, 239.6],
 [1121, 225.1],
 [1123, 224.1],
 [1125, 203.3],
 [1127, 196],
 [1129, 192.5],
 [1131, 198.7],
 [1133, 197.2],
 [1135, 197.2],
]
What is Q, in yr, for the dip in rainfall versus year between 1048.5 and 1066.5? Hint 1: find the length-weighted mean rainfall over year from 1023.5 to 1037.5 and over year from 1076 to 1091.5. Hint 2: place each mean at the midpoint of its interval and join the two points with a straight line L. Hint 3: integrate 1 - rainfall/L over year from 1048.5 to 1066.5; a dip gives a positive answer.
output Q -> 5.3 yr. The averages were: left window 275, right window 272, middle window 193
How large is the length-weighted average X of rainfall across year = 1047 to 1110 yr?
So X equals 243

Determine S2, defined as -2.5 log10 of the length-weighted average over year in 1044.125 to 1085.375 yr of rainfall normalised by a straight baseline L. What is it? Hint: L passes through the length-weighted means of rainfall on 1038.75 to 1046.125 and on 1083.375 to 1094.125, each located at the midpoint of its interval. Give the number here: 0.27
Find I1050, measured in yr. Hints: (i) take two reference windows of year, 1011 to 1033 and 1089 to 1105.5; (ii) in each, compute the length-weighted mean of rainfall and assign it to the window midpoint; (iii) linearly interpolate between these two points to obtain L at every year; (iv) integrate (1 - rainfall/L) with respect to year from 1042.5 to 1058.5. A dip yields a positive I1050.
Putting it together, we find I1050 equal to 2.6 yr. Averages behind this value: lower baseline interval 268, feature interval 231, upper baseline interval 287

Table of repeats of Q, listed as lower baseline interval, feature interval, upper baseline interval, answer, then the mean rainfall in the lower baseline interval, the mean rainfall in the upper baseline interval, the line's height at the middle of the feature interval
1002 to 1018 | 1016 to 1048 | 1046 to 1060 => -4.27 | 267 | 214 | 240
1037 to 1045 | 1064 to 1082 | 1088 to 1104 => 4.16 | 269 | 288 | 280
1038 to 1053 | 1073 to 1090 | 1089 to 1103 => 1.19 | 254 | 288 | 278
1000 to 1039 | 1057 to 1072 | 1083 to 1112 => 5.24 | 271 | 285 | 279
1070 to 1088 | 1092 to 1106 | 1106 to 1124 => -1.38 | 245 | 263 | 255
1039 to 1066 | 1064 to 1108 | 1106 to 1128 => -3.67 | 219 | 252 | 236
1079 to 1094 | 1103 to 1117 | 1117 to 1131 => -2.51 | 279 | 216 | 239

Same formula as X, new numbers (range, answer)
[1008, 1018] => 265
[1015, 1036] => 272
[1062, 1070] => 178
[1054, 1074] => 186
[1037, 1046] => 270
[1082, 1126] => 272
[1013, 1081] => 239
